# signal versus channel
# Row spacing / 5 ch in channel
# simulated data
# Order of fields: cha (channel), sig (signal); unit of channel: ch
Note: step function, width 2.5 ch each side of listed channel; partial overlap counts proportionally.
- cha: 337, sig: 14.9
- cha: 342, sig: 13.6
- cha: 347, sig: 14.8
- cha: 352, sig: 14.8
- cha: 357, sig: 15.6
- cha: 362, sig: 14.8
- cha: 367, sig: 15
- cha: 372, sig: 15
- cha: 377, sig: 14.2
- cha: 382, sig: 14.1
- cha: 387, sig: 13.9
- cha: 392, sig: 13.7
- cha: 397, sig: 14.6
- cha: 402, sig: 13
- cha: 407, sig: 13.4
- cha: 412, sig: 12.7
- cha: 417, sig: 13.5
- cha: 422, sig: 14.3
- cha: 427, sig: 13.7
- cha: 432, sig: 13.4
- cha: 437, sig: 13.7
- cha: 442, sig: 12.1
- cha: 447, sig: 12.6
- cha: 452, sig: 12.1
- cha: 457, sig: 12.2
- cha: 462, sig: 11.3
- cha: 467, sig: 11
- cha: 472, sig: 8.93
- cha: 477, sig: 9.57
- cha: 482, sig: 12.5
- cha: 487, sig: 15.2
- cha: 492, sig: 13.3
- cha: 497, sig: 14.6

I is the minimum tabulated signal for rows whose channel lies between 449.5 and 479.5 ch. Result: 8.93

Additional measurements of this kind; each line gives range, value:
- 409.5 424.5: 12.7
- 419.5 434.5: 13.4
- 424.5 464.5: 11.3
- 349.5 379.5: 14.2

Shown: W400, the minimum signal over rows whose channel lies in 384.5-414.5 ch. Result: 12.7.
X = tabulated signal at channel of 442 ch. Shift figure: 12.1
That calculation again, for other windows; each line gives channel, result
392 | 13.7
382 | 14.1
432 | 13.4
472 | 8.93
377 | 14.2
